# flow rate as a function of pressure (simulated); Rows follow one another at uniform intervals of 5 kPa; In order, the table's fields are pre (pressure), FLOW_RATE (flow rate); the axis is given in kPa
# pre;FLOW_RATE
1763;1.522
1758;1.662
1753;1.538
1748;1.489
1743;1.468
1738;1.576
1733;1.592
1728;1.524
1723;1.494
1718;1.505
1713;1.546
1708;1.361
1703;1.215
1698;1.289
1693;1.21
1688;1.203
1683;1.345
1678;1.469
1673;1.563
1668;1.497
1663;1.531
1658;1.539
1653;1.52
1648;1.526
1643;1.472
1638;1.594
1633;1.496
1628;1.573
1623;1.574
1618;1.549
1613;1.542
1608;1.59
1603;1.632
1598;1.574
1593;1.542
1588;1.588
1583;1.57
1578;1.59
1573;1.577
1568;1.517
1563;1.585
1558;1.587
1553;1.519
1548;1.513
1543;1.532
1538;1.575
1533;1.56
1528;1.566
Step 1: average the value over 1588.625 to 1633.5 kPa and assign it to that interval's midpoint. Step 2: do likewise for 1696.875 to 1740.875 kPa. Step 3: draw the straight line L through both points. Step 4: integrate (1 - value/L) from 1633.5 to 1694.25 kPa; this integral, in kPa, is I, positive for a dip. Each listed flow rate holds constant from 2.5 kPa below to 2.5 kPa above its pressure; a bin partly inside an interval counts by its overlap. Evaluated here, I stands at 2.2 kPa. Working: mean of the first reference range 1.57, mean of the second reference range 1.46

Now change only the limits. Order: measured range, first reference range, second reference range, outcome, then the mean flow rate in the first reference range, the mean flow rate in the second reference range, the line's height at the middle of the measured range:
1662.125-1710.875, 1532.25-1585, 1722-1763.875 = 5.8 kPa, 1.56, 1.54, 1.55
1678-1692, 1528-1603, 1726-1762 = 2.3 kPa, 1.56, 1.55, 1.55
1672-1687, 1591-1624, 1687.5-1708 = -1.2 kPa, 1.57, 1.25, 1.31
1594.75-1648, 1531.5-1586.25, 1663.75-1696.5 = -3.2 kPa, 1.56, 1.39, 1.47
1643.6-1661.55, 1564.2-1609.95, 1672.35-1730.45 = -0.7 kPa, 1.58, 1.39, 1.47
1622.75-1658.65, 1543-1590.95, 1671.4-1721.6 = -2.1 kPa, 1.56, 1.37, 1.45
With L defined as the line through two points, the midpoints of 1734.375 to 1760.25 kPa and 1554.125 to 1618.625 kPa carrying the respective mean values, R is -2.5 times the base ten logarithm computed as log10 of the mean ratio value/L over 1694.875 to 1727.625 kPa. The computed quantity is 0.11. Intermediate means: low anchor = 1.57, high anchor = 1.55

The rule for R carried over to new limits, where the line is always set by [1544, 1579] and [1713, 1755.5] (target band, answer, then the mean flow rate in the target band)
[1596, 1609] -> -0.04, 1.6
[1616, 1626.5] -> -0.01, 1.56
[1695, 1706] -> 0.22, 1.26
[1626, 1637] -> 0.00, 1.54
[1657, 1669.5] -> 0.01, 1.52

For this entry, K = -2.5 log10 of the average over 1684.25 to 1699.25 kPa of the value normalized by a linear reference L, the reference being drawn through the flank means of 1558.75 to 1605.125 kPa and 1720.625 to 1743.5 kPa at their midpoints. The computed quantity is 0.24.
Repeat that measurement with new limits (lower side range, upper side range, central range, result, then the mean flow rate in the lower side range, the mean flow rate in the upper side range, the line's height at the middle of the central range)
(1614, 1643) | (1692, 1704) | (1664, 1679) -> -0.118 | 1.55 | 1.24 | 1.36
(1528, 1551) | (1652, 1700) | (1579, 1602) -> -0.054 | 1.55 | 1.41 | 1.5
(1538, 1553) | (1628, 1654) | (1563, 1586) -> -0.026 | 1.53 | 1.53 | 1.53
